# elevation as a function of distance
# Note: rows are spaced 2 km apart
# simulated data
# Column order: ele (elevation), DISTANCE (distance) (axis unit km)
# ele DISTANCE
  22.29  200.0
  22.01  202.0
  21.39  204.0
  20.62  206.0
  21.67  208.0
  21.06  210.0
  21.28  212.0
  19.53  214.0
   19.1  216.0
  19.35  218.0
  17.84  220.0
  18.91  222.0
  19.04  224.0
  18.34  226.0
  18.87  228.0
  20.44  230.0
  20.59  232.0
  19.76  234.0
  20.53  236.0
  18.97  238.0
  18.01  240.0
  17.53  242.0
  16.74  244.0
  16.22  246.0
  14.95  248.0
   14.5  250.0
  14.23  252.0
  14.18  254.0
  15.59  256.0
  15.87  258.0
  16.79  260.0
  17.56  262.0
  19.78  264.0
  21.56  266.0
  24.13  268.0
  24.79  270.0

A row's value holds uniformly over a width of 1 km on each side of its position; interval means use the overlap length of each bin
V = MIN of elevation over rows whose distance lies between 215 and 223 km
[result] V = 17.84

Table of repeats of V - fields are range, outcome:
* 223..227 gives 18.34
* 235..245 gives 16.74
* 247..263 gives 14.18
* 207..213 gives 21.06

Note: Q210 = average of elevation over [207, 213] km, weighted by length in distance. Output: 21.3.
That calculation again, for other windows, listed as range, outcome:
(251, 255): 14.2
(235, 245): 18.4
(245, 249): 15.6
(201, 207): 21.3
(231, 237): 20.3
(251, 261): 15.3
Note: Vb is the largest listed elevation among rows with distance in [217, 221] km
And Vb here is 19.35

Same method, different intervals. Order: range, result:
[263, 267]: 21.56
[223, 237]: 20.59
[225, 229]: 18.87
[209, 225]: 21.28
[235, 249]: 20.53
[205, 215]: 21.67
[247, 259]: 15.87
